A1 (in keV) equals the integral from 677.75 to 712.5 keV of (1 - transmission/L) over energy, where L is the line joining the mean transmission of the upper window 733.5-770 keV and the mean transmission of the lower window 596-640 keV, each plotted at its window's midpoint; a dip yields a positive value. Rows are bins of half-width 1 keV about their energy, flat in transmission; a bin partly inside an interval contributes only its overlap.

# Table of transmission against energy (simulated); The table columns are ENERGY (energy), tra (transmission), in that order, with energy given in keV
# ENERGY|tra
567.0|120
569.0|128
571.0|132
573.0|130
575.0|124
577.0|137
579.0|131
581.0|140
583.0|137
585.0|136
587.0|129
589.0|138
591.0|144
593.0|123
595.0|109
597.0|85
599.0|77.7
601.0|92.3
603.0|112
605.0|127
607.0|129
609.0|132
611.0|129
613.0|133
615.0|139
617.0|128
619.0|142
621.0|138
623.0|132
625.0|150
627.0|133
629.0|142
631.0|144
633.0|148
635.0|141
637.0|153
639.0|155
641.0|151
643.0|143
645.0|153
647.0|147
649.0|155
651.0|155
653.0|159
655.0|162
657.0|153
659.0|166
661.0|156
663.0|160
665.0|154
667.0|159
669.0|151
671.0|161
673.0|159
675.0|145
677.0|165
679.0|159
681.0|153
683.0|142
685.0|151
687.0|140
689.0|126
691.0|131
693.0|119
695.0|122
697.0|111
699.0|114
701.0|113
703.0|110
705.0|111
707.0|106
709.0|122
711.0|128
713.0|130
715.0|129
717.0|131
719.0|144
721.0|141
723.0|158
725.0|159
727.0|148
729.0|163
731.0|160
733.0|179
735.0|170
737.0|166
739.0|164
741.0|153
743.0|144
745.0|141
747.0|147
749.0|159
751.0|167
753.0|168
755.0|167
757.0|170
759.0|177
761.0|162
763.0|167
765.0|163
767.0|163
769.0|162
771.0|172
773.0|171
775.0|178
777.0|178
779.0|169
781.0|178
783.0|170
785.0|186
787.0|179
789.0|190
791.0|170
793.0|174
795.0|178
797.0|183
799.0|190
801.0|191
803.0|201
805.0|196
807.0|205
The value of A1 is 4.9 keV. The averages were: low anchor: 130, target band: 127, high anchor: 162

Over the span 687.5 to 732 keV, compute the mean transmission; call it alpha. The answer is 131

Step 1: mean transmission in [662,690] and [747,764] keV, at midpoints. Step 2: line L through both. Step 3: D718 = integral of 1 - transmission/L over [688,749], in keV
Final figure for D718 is 8.1 keV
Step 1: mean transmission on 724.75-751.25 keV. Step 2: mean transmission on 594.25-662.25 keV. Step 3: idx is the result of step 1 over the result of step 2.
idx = 1.15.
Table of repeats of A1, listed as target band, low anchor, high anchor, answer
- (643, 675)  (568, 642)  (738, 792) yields -2.8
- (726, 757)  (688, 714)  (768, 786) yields -2.6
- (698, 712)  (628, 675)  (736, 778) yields 3.9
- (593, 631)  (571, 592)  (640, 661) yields 5.1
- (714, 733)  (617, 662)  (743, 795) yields 1.4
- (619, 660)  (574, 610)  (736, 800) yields -4.2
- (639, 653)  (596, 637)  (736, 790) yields -1.6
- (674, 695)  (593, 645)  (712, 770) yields 0.4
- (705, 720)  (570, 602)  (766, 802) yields 3.0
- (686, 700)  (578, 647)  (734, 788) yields 2.6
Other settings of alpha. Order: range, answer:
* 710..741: 151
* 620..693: 149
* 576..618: 124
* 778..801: 179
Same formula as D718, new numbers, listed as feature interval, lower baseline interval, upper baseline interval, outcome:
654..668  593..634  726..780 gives -2.0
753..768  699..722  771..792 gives -0.6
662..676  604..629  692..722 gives -3.1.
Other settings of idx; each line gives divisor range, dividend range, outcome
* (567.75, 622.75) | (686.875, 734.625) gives 1.06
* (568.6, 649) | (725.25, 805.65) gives 1.28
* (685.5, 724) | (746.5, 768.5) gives 1.31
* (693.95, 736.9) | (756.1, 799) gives 1.27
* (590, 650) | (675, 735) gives 1.03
